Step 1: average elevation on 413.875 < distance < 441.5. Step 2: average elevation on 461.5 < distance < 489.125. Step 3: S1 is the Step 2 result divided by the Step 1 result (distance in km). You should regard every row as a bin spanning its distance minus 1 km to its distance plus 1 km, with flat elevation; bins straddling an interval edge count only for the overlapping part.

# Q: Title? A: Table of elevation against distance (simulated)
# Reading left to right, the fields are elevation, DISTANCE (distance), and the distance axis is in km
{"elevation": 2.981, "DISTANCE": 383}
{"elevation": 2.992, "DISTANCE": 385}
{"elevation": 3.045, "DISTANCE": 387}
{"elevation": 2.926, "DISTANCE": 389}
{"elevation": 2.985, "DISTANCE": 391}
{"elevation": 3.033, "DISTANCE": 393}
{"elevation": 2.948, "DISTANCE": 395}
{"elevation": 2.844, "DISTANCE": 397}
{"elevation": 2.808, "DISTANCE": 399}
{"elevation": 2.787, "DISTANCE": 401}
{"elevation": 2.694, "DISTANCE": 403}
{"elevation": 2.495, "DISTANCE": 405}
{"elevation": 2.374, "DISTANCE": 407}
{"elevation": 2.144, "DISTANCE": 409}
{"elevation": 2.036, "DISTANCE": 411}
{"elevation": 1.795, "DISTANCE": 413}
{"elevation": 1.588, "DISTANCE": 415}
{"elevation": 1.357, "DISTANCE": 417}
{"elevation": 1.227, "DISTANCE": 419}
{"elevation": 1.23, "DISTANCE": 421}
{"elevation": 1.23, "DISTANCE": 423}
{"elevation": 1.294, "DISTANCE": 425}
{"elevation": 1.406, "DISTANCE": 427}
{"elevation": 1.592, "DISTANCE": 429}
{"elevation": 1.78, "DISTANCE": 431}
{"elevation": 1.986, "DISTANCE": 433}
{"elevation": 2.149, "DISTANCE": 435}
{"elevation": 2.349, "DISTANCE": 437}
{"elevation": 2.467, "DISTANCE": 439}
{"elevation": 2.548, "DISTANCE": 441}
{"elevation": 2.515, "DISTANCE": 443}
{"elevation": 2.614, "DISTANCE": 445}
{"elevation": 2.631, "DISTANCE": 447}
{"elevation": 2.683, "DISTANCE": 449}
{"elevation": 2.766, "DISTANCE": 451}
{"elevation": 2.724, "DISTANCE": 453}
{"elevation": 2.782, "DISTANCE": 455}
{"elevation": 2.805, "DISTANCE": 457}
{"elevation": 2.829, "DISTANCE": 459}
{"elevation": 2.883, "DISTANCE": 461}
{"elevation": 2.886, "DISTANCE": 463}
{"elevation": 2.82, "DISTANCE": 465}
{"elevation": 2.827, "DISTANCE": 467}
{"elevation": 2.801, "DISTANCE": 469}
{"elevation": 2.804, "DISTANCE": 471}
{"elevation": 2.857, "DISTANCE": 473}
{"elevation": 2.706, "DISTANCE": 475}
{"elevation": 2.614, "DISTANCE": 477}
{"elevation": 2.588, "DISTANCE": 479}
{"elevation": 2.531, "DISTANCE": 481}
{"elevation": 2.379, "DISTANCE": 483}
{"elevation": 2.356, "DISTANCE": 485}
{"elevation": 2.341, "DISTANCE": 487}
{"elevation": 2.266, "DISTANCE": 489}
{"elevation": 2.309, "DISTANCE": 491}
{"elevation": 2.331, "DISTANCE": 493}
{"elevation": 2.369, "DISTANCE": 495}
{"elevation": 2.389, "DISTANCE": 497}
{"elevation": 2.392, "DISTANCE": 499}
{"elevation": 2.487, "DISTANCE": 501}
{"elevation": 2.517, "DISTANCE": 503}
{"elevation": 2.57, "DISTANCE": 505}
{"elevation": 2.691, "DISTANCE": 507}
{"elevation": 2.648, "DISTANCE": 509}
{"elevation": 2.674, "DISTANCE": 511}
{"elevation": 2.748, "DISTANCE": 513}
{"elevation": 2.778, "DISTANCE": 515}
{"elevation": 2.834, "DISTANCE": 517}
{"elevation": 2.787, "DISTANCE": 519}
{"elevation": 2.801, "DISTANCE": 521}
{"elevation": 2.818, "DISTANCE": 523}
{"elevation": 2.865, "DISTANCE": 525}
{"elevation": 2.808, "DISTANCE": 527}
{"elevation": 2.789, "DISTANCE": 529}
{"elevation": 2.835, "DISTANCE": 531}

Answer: 1.5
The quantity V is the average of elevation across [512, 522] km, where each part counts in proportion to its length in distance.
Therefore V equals 2.79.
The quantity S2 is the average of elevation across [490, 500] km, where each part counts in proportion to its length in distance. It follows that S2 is 2.36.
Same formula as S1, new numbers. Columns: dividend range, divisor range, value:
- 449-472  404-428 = 1.67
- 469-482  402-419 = 1.34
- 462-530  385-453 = 1.16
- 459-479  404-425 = 1.62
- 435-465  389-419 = 1.11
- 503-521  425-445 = 1.31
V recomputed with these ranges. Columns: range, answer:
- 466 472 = 2.81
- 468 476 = 2.79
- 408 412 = 2.09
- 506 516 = 2.71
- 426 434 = 1.69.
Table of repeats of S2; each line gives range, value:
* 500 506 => 2.52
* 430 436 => 1.97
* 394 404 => 2.82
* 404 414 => 2.17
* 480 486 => 2.42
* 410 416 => 1.81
